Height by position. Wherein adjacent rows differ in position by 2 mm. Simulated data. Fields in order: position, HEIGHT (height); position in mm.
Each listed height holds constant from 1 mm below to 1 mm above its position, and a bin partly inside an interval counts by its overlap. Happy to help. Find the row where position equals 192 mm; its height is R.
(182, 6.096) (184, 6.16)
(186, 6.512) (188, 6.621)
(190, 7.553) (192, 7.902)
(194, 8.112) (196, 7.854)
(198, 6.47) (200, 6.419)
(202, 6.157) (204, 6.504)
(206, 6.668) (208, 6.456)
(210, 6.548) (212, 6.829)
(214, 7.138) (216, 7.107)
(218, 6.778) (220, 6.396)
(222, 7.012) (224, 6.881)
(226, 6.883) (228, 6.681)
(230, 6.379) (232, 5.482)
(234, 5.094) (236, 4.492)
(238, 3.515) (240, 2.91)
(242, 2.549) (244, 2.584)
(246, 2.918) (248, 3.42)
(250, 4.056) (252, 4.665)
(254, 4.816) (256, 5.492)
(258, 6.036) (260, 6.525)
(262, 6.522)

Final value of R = 7.902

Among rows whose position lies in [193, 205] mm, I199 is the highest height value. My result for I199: 8.112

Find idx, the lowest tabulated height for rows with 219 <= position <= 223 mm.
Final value 6.396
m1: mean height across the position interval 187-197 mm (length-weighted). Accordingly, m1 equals 7.61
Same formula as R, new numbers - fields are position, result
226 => 6.883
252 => 4.665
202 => 6.157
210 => 6.548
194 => 8.112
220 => 6.396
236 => 4.492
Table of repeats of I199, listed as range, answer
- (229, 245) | 6.379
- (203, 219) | 7.138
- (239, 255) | 4.816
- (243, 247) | 2.918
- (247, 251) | 4.056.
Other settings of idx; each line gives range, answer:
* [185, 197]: 6.512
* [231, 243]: 2.549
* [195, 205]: 6.157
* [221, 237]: 4.492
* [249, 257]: 4.056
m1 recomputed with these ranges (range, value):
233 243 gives 3.71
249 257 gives 4.76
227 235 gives 5.91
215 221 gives 6.76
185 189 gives 6.57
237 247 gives 2.9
